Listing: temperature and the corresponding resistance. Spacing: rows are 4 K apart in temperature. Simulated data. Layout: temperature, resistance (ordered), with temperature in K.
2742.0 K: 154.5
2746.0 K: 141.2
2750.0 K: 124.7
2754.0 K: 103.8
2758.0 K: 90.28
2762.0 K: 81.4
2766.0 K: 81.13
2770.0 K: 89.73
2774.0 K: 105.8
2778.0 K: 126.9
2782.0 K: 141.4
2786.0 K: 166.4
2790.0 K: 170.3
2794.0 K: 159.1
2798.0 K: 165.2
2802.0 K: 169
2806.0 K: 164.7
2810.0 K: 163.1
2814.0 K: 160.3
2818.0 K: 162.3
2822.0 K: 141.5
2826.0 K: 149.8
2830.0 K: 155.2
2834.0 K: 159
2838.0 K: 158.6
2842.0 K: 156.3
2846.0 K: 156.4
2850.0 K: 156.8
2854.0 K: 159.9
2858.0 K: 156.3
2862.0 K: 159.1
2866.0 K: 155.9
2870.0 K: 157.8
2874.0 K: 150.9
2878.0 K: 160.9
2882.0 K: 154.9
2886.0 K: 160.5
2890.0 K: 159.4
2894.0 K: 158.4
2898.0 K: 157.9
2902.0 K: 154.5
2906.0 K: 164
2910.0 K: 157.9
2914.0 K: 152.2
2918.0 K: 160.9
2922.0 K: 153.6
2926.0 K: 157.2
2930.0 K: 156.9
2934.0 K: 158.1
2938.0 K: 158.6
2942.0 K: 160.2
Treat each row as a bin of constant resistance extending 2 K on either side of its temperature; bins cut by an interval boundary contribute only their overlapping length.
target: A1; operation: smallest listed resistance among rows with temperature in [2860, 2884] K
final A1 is 150.9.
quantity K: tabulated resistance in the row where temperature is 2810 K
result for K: 163.1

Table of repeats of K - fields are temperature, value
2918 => 160.9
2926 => 157.2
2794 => 159.1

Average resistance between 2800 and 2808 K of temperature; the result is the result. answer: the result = 167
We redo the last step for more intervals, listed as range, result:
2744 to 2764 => 108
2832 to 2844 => 158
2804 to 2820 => 163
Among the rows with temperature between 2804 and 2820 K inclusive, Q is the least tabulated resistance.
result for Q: 160.3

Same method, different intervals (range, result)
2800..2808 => 164.7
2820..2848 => 141.5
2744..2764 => 81.4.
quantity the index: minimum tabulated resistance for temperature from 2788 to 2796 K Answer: 159.1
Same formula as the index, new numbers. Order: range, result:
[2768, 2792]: 89.73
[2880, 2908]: 154.5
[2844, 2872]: 155.9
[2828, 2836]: 155.2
